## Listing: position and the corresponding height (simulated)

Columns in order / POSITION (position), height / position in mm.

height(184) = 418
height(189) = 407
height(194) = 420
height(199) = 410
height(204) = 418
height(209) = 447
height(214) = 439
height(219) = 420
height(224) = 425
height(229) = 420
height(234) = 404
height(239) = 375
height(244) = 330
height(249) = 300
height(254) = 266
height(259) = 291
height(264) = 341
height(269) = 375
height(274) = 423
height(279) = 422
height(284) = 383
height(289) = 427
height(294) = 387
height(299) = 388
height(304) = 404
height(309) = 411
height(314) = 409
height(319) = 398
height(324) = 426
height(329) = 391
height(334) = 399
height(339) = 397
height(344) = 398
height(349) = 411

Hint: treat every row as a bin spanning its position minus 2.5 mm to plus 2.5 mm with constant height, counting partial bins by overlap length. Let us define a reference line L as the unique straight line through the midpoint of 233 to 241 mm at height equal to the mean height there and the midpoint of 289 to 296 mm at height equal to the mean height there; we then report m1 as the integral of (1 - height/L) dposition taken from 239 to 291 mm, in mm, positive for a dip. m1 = 5.1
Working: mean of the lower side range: 388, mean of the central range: 356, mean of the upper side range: 401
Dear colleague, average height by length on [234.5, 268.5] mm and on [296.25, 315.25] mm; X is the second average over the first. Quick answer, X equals 1.2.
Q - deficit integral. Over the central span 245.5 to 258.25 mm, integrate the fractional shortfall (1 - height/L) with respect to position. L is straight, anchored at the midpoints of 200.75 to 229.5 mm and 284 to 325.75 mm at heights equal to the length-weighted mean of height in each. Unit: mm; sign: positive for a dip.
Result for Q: 3.98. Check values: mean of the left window 428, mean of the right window 405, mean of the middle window 288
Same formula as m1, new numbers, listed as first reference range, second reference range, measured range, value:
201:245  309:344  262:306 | 1.27 mm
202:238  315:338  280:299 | 0.50 mm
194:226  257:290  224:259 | 4.64 mm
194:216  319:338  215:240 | 0.61 mm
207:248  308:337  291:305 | 0.40 mm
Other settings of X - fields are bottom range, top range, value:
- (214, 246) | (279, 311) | 1.00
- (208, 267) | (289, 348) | 1.09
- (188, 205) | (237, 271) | 0.78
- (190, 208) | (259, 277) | 0.88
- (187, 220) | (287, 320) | 0.95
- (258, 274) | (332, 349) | 1.13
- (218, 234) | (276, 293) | 0.98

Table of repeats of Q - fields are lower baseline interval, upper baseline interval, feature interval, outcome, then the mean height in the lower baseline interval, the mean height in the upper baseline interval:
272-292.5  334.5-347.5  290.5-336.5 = 0.3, 412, 399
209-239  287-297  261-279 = 1.2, 420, 405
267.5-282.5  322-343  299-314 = 0.0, 407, 402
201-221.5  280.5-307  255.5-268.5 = 2.8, 430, 399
